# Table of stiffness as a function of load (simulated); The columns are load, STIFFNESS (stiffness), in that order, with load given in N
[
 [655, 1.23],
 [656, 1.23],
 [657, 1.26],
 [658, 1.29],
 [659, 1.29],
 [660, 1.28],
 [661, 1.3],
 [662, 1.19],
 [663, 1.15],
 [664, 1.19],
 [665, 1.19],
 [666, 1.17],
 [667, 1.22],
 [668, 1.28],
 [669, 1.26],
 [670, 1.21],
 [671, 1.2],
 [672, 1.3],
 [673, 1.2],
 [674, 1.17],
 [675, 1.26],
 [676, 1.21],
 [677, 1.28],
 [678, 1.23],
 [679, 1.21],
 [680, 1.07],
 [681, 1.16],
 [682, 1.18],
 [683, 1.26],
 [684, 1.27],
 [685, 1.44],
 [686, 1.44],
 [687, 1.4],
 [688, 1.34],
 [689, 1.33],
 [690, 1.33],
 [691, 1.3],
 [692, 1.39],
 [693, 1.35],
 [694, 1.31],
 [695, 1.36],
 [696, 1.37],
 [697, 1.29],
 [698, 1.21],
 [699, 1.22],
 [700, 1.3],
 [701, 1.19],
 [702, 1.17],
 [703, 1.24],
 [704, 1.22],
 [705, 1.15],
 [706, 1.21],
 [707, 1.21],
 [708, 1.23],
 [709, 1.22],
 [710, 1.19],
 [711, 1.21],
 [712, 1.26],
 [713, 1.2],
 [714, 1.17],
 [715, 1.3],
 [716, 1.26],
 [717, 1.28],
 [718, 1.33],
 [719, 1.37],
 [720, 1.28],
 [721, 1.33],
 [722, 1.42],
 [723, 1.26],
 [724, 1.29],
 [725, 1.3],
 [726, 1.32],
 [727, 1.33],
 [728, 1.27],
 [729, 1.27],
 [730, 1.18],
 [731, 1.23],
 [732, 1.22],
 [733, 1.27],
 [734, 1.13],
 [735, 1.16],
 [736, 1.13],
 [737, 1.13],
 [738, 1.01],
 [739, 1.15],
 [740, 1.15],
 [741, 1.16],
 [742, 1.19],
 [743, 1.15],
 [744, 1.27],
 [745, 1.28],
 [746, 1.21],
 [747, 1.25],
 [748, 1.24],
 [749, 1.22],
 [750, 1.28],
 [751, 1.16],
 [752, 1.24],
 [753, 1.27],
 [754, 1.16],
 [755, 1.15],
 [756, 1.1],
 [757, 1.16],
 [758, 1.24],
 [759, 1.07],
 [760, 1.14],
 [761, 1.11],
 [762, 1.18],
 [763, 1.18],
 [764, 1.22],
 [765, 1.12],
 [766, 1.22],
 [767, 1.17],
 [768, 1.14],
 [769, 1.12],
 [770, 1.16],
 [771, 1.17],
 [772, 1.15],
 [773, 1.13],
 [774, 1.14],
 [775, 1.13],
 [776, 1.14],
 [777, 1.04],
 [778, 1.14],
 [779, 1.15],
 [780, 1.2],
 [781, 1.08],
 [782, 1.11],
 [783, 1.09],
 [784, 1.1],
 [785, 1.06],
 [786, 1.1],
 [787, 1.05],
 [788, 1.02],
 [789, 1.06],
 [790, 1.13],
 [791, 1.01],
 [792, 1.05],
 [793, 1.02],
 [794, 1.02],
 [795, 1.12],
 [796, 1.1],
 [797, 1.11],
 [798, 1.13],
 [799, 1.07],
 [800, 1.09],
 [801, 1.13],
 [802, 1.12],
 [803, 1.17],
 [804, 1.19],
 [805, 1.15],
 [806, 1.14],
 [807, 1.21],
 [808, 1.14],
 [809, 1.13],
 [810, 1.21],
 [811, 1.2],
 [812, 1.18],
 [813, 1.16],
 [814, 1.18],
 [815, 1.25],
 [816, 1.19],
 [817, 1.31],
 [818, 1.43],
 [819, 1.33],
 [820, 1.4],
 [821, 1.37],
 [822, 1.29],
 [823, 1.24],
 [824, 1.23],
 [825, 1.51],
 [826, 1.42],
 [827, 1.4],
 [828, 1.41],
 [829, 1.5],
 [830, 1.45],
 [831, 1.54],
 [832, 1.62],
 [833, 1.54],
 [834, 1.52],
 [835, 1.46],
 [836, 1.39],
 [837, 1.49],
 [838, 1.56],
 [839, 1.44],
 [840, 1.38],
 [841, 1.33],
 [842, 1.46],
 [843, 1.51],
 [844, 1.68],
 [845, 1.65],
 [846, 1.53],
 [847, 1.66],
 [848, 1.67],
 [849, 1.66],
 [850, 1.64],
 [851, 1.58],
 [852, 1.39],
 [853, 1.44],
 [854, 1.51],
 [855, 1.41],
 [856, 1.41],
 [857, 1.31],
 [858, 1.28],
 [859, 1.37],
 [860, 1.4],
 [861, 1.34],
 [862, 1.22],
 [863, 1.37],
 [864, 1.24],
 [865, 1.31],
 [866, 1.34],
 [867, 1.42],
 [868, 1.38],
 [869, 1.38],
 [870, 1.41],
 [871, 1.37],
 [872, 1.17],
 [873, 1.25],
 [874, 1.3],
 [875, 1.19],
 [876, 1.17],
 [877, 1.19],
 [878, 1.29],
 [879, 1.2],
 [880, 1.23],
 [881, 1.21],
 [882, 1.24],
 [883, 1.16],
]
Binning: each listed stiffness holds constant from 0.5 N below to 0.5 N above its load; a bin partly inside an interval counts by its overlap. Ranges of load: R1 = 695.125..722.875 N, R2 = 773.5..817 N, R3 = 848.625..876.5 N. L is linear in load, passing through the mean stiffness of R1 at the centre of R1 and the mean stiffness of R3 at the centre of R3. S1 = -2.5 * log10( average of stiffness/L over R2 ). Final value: 0.173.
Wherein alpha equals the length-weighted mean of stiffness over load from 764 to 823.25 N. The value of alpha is 1.15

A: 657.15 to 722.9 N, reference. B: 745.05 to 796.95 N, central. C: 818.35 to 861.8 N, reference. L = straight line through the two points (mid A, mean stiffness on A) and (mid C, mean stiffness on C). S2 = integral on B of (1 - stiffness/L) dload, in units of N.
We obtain 8.6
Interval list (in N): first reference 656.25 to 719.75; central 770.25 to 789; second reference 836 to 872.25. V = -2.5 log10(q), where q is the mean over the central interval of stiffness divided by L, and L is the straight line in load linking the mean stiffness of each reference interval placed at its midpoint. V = 0.22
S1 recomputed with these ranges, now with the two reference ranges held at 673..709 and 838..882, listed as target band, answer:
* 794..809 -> 0.19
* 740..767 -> 0.10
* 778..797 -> 0.23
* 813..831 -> 0.01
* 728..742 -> 0.11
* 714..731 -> -0.01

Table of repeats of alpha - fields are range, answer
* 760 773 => 1.16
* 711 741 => 1.24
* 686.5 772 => 1.23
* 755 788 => 1.13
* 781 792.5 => 1.07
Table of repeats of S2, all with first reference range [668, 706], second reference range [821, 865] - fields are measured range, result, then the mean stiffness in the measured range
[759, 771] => 1.77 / 1.16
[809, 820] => 1.32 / 1.25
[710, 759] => 3.51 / 1.23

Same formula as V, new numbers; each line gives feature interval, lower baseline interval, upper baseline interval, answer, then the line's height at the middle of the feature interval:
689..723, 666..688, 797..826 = -0.02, 1.24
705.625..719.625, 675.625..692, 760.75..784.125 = -0.01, 1.24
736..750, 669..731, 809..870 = 0.11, 1.31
